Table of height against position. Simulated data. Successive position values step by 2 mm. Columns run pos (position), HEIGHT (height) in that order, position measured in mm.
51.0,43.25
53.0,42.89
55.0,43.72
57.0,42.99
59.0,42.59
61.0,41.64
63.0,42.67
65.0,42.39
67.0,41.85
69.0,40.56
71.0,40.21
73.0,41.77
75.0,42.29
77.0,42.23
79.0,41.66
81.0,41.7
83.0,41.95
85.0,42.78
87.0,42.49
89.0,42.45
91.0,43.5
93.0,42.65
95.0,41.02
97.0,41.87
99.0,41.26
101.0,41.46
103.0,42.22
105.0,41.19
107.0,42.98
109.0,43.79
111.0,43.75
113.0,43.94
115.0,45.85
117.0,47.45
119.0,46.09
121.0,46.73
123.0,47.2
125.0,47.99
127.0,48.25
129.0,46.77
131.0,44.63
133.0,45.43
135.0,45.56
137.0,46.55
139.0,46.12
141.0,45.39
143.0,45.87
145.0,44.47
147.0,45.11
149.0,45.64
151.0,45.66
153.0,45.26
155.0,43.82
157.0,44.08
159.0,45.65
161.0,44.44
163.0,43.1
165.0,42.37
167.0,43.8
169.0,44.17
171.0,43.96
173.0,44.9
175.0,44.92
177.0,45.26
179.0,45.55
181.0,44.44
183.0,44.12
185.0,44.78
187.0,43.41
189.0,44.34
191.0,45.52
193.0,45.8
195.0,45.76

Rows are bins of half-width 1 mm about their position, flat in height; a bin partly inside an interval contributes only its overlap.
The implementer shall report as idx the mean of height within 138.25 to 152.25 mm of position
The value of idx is 45.5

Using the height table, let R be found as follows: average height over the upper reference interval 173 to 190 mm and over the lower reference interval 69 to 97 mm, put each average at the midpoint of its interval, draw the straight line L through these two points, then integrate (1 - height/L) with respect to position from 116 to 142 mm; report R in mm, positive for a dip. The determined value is -2.0 mm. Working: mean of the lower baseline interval 42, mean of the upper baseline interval 44.6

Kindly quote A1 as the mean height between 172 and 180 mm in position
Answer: 45.2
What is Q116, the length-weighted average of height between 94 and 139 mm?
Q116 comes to 44.7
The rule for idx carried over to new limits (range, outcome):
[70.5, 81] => 41.7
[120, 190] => 45.1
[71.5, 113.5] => 42.3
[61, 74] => 41.6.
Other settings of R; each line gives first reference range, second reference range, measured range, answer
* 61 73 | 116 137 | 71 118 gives 1.3 mm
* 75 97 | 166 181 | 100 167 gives -2.2 mm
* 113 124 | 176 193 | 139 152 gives 0.1 mm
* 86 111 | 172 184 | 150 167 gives 0.0 mm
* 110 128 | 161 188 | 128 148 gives 0.0 mm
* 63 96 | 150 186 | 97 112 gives 0.1 mm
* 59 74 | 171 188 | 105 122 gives -0.8 mm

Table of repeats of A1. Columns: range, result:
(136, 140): 46.3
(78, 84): 41.8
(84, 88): 42.6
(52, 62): 42.8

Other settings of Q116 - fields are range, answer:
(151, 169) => 44.2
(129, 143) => 45.7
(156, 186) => 44.4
